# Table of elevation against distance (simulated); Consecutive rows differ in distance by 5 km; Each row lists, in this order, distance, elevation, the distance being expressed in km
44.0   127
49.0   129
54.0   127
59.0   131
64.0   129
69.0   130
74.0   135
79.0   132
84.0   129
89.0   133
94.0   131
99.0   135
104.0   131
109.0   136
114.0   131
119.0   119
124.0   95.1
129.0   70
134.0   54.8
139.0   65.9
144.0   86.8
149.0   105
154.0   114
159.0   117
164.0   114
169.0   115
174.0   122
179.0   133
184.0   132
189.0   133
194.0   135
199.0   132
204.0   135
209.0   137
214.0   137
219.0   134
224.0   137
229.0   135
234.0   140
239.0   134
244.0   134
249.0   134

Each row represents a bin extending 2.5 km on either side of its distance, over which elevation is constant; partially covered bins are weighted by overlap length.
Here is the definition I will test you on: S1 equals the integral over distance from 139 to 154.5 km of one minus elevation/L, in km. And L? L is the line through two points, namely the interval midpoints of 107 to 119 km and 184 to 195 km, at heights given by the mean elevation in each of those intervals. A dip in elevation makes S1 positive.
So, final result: 4.4 km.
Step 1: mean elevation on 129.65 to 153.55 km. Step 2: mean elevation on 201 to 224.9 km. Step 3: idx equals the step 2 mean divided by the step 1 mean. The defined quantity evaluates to 1.69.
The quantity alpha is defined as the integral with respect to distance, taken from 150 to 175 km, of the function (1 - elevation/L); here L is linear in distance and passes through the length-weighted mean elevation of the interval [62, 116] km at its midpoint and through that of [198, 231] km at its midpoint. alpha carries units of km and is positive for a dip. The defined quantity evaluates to 3.5 km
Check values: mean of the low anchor 132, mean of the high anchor 135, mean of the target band 115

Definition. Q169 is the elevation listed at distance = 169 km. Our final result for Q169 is 115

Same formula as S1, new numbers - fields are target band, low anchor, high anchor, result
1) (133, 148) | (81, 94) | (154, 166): 5.7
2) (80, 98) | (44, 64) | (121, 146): -4.5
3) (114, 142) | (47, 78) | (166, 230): 9.7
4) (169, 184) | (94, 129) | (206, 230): 0.5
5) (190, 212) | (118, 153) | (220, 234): -2.3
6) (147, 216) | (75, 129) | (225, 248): 2.9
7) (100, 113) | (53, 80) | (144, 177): -1.1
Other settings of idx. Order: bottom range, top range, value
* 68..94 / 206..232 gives 1.03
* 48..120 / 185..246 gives 1.03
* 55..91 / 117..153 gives 0.66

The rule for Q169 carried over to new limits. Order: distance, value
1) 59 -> 131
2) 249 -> 134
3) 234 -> 140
